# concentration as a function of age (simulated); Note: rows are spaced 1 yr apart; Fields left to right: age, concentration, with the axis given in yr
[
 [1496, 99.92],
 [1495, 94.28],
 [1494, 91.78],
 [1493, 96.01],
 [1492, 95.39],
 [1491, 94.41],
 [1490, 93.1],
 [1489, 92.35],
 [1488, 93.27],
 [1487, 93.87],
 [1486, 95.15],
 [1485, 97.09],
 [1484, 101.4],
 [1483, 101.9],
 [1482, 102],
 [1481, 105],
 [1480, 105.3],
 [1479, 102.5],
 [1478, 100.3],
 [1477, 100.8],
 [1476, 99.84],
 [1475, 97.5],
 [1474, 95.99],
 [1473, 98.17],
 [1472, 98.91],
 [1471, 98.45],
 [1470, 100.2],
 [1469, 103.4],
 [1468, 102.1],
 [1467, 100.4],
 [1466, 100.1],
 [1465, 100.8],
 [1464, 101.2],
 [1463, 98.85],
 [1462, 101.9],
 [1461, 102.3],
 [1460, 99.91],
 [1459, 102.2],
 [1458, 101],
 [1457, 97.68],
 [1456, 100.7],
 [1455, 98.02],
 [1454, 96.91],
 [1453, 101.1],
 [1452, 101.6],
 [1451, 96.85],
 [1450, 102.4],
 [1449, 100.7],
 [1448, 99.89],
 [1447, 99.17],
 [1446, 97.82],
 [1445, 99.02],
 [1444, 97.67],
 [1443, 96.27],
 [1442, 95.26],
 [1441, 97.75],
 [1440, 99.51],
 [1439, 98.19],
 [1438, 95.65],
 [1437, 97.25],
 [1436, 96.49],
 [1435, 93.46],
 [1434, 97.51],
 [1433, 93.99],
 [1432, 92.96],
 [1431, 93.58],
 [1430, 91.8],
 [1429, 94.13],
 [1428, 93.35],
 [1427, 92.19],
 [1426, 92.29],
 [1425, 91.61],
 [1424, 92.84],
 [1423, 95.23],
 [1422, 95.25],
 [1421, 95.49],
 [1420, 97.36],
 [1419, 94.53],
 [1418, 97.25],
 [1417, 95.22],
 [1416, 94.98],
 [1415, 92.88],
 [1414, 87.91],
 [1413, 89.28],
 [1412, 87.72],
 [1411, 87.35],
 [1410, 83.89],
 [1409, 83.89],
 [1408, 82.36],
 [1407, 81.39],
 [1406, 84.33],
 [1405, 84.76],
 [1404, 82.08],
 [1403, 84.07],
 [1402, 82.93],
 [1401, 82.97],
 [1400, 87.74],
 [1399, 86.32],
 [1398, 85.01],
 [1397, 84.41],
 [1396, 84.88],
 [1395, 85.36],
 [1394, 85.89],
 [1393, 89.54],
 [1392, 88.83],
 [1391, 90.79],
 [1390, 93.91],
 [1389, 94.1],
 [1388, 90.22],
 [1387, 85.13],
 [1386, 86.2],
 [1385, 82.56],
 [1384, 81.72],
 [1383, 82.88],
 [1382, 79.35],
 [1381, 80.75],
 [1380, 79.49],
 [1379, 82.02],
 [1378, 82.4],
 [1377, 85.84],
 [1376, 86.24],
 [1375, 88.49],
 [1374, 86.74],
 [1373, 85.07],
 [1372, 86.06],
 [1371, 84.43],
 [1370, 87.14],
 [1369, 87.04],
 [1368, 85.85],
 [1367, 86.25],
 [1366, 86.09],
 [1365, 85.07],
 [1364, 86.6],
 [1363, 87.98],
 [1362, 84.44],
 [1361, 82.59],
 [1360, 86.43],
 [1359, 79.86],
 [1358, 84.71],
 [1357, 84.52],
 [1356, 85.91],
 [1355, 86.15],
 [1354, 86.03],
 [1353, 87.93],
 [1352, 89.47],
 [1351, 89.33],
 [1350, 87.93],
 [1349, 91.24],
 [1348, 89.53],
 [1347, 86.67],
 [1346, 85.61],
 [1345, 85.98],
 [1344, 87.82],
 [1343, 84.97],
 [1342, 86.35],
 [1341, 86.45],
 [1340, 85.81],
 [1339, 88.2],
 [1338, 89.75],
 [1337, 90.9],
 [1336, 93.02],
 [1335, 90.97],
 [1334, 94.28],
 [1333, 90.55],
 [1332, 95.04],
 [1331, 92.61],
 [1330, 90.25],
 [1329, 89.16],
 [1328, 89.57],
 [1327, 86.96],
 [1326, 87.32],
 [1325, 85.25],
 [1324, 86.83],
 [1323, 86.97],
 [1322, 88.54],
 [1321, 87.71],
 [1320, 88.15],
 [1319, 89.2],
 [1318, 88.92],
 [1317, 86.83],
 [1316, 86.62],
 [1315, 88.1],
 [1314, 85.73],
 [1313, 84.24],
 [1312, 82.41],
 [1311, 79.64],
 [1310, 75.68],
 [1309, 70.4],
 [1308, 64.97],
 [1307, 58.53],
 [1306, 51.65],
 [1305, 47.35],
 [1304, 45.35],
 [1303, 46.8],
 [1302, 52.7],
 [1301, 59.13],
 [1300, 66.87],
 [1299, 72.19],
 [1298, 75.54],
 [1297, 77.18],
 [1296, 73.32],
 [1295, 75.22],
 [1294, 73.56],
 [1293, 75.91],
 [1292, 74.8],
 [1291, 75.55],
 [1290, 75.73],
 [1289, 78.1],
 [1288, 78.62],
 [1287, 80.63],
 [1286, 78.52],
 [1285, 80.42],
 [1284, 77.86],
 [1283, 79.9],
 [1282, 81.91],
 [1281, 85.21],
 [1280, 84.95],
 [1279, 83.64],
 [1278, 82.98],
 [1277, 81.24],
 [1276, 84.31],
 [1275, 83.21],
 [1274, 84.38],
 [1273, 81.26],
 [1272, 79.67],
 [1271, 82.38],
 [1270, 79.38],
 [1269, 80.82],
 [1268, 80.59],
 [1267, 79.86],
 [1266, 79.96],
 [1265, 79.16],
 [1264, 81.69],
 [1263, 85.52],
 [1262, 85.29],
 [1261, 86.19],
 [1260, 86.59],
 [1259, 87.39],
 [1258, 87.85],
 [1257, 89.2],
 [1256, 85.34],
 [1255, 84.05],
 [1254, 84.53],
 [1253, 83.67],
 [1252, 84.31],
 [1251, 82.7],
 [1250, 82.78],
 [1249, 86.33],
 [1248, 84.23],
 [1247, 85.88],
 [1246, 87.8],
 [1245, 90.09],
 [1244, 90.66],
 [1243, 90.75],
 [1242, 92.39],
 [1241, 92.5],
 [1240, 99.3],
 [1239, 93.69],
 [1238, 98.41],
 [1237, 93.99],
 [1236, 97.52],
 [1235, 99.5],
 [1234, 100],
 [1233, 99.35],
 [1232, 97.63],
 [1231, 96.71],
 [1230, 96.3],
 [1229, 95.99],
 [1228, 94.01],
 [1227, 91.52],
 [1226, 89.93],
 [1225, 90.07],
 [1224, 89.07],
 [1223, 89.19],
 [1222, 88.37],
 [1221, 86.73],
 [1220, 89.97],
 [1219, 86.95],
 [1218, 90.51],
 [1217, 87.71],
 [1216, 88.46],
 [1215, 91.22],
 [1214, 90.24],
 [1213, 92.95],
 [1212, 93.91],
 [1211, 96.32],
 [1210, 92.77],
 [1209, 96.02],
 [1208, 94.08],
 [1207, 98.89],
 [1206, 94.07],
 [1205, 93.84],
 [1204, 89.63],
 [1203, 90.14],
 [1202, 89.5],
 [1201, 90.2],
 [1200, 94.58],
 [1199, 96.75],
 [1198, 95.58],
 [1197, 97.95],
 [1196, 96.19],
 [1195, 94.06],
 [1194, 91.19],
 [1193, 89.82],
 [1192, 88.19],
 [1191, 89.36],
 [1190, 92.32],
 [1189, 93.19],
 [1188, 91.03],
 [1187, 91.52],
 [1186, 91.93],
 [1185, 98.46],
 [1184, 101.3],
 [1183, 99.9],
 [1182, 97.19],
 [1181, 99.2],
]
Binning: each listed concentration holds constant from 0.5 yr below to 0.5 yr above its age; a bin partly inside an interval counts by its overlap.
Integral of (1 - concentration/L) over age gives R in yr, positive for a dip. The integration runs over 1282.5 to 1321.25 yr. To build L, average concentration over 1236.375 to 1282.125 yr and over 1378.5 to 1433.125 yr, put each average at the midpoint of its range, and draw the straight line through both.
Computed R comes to 5.6 yr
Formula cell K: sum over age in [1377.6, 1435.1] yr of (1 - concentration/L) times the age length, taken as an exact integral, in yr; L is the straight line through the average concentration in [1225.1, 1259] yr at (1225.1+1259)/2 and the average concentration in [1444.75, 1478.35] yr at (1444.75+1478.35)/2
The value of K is 5.4 yr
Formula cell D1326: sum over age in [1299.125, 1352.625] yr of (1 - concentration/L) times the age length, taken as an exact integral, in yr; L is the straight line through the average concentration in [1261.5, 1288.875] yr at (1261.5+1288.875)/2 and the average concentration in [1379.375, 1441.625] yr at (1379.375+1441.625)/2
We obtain 1.78 yr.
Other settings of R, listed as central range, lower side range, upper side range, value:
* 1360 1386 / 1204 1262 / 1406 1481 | 2.8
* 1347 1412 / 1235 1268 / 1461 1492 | 5.9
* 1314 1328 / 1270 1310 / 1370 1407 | -1.9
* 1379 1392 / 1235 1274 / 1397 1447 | 0.7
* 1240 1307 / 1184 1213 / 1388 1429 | 9.3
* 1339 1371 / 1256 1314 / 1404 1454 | -0.5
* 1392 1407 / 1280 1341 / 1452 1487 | 1.0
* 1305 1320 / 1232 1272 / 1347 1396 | 1.6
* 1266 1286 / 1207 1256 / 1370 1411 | 1.8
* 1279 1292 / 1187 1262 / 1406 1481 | 1.8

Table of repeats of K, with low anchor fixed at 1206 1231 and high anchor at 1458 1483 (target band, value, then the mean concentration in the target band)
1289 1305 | 4.6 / 67.7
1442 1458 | 0.2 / 99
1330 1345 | 1.0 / 89.7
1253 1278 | 2.7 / 83.3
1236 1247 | 0.0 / 92.8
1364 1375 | 1.3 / 86.1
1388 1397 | 0.8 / 89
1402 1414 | 1.7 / 84.7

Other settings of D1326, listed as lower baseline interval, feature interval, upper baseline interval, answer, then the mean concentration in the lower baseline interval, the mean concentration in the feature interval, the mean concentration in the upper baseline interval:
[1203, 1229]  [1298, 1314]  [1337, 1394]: 4.24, 91.5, 64.9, 86.3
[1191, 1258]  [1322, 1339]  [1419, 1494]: 0.82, 91.6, 89.9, 97.8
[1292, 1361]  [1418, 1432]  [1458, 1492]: -0.08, 81.5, 93.9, 99.4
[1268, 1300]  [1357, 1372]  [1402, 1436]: 0.13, 79.1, 85.3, 90.8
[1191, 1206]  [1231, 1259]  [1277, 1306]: -2.68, 92.6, 90.6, 72.6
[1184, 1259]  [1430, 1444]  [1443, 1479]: 0.44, 91.7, 95.9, 99.8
